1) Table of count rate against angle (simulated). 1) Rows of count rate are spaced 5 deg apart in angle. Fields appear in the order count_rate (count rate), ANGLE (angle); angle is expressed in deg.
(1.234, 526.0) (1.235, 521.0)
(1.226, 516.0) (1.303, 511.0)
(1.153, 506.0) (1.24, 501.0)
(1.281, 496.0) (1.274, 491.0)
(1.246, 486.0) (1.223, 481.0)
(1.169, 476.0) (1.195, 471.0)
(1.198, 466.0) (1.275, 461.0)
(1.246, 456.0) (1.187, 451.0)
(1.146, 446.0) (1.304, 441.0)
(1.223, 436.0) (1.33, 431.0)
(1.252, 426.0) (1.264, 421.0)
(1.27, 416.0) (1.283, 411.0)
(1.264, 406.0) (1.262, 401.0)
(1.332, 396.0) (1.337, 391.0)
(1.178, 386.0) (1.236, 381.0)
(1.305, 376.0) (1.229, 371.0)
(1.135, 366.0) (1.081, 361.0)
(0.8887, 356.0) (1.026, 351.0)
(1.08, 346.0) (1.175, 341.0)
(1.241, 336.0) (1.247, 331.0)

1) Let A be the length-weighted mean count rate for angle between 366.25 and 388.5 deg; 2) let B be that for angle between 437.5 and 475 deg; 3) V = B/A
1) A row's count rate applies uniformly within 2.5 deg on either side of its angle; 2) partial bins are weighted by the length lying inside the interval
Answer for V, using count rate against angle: 0.99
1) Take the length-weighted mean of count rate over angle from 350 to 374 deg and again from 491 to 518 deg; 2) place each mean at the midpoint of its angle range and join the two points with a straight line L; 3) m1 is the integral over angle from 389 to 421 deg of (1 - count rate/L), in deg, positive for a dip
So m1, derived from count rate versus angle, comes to -4.5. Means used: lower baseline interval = 1.08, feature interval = 1.29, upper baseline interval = 1.24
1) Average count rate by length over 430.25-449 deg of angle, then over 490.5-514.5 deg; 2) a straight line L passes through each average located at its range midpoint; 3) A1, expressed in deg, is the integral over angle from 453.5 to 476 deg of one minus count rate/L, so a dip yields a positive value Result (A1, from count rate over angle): 0.40 deg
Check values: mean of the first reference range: 1.24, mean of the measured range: 1.22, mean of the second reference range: 1.25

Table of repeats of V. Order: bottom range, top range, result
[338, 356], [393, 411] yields 1.20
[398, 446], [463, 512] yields 0.97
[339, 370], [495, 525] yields 1.16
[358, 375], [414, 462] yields 1.08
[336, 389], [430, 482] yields 1.07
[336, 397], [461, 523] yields 1.06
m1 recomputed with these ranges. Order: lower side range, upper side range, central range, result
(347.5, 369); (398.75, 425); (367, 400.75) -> -3.38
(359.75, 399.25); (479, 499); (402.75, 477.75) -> 0.31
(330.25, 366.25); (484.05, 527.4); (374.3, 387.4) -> -1.28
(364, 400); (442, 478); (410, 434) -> -0.96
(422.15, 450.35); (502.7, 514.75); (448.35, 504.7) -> 0.38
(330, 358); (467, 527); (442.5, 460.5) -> -0.22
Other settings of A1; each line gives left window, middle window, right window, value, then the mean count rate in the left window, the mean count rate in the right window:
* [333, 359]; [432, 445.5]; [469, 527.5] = -0.91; 1.09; 1.23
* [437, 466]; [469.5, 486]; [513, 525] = 0.36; 1.23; 1.23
